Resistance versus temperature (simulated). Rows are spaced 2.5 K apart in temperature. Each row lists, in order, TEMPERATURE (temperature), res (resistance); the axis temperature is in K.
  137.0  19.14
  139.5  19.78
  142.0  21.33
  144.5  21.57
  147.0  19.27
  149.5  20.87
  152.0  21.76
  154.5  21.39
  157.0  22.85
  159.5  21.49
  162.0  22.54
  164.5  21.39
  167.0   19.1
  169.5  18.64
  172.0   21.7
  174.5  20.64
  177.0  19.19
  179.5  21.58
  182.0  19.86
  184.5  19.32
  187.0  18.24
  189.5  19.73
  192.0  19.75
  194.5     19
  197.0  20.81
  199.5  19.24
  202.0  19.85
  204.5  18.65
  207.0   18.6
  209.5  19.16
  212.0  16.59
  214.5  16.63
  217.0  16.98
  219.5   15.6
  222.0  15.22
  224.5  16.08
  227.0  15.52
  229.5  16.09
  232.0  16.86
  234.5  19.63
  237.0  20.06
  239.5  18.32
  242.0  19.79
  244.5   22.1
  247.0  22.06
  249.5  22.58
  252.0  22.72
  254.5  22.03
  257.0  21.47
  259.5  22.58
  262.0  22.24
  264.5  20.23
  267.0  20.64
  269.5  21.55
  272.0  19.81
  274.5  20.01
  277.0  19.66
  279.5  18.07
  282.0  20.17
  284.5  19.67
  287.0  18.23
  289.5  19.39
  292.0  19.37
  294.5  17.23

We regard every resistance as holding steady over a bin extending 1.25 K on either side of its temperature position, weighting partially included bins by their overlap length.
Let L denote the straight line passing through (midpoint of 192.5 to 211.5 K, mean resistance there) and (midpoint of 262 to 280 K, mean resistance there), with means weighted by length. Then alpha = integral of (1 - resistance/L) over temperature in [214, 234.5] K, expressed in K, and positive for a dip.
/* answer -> 3.40 K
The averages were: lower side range 19.2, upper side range 20.2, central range 16.3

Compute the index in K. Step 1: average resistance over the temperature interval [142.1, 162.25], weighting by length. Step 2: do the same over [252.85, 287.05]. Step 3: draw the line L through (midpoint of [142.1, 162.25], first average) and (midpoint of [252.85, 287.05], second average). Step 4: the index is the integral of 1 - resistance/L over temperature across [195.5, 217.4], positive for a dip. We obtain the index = 2.6 K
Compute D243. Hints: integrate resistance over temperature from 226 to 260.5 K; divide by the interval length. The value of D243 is 20.1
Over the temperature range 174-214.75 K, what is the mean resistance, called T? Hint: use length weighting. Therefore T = 19.3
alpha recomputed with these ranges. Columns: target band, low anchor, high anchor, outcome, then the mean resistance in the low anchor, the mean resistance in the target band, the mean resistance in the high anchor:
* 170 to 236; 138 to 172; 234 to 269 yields 8.1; 20.9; 18.5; 21.2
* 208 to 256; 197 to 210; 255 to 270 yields 4.1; 19.3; 18.6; 21.5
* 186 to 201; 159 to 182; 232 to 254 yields 0.8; 20.6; 19.5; 20.7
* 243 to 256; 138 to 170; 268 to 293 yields -1.5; 21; 22.2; 19.6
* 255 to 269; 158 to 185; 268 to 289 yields -1.2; 20.5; 21.5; 19.6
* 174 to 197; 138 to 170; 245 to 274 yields 1.5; 21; 19.7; 21.6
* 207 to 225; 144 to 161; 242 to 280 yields 3.8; 21.3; 16.8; 21.2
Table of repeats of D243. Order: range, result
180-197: 19.5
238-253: 21.2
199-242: 17.6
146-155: 20.8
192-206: 19.5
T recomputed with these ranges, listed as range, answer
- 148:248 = 19.3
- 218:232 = 15.8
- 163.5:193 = 19.9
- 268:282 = 19.9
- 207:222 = 17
